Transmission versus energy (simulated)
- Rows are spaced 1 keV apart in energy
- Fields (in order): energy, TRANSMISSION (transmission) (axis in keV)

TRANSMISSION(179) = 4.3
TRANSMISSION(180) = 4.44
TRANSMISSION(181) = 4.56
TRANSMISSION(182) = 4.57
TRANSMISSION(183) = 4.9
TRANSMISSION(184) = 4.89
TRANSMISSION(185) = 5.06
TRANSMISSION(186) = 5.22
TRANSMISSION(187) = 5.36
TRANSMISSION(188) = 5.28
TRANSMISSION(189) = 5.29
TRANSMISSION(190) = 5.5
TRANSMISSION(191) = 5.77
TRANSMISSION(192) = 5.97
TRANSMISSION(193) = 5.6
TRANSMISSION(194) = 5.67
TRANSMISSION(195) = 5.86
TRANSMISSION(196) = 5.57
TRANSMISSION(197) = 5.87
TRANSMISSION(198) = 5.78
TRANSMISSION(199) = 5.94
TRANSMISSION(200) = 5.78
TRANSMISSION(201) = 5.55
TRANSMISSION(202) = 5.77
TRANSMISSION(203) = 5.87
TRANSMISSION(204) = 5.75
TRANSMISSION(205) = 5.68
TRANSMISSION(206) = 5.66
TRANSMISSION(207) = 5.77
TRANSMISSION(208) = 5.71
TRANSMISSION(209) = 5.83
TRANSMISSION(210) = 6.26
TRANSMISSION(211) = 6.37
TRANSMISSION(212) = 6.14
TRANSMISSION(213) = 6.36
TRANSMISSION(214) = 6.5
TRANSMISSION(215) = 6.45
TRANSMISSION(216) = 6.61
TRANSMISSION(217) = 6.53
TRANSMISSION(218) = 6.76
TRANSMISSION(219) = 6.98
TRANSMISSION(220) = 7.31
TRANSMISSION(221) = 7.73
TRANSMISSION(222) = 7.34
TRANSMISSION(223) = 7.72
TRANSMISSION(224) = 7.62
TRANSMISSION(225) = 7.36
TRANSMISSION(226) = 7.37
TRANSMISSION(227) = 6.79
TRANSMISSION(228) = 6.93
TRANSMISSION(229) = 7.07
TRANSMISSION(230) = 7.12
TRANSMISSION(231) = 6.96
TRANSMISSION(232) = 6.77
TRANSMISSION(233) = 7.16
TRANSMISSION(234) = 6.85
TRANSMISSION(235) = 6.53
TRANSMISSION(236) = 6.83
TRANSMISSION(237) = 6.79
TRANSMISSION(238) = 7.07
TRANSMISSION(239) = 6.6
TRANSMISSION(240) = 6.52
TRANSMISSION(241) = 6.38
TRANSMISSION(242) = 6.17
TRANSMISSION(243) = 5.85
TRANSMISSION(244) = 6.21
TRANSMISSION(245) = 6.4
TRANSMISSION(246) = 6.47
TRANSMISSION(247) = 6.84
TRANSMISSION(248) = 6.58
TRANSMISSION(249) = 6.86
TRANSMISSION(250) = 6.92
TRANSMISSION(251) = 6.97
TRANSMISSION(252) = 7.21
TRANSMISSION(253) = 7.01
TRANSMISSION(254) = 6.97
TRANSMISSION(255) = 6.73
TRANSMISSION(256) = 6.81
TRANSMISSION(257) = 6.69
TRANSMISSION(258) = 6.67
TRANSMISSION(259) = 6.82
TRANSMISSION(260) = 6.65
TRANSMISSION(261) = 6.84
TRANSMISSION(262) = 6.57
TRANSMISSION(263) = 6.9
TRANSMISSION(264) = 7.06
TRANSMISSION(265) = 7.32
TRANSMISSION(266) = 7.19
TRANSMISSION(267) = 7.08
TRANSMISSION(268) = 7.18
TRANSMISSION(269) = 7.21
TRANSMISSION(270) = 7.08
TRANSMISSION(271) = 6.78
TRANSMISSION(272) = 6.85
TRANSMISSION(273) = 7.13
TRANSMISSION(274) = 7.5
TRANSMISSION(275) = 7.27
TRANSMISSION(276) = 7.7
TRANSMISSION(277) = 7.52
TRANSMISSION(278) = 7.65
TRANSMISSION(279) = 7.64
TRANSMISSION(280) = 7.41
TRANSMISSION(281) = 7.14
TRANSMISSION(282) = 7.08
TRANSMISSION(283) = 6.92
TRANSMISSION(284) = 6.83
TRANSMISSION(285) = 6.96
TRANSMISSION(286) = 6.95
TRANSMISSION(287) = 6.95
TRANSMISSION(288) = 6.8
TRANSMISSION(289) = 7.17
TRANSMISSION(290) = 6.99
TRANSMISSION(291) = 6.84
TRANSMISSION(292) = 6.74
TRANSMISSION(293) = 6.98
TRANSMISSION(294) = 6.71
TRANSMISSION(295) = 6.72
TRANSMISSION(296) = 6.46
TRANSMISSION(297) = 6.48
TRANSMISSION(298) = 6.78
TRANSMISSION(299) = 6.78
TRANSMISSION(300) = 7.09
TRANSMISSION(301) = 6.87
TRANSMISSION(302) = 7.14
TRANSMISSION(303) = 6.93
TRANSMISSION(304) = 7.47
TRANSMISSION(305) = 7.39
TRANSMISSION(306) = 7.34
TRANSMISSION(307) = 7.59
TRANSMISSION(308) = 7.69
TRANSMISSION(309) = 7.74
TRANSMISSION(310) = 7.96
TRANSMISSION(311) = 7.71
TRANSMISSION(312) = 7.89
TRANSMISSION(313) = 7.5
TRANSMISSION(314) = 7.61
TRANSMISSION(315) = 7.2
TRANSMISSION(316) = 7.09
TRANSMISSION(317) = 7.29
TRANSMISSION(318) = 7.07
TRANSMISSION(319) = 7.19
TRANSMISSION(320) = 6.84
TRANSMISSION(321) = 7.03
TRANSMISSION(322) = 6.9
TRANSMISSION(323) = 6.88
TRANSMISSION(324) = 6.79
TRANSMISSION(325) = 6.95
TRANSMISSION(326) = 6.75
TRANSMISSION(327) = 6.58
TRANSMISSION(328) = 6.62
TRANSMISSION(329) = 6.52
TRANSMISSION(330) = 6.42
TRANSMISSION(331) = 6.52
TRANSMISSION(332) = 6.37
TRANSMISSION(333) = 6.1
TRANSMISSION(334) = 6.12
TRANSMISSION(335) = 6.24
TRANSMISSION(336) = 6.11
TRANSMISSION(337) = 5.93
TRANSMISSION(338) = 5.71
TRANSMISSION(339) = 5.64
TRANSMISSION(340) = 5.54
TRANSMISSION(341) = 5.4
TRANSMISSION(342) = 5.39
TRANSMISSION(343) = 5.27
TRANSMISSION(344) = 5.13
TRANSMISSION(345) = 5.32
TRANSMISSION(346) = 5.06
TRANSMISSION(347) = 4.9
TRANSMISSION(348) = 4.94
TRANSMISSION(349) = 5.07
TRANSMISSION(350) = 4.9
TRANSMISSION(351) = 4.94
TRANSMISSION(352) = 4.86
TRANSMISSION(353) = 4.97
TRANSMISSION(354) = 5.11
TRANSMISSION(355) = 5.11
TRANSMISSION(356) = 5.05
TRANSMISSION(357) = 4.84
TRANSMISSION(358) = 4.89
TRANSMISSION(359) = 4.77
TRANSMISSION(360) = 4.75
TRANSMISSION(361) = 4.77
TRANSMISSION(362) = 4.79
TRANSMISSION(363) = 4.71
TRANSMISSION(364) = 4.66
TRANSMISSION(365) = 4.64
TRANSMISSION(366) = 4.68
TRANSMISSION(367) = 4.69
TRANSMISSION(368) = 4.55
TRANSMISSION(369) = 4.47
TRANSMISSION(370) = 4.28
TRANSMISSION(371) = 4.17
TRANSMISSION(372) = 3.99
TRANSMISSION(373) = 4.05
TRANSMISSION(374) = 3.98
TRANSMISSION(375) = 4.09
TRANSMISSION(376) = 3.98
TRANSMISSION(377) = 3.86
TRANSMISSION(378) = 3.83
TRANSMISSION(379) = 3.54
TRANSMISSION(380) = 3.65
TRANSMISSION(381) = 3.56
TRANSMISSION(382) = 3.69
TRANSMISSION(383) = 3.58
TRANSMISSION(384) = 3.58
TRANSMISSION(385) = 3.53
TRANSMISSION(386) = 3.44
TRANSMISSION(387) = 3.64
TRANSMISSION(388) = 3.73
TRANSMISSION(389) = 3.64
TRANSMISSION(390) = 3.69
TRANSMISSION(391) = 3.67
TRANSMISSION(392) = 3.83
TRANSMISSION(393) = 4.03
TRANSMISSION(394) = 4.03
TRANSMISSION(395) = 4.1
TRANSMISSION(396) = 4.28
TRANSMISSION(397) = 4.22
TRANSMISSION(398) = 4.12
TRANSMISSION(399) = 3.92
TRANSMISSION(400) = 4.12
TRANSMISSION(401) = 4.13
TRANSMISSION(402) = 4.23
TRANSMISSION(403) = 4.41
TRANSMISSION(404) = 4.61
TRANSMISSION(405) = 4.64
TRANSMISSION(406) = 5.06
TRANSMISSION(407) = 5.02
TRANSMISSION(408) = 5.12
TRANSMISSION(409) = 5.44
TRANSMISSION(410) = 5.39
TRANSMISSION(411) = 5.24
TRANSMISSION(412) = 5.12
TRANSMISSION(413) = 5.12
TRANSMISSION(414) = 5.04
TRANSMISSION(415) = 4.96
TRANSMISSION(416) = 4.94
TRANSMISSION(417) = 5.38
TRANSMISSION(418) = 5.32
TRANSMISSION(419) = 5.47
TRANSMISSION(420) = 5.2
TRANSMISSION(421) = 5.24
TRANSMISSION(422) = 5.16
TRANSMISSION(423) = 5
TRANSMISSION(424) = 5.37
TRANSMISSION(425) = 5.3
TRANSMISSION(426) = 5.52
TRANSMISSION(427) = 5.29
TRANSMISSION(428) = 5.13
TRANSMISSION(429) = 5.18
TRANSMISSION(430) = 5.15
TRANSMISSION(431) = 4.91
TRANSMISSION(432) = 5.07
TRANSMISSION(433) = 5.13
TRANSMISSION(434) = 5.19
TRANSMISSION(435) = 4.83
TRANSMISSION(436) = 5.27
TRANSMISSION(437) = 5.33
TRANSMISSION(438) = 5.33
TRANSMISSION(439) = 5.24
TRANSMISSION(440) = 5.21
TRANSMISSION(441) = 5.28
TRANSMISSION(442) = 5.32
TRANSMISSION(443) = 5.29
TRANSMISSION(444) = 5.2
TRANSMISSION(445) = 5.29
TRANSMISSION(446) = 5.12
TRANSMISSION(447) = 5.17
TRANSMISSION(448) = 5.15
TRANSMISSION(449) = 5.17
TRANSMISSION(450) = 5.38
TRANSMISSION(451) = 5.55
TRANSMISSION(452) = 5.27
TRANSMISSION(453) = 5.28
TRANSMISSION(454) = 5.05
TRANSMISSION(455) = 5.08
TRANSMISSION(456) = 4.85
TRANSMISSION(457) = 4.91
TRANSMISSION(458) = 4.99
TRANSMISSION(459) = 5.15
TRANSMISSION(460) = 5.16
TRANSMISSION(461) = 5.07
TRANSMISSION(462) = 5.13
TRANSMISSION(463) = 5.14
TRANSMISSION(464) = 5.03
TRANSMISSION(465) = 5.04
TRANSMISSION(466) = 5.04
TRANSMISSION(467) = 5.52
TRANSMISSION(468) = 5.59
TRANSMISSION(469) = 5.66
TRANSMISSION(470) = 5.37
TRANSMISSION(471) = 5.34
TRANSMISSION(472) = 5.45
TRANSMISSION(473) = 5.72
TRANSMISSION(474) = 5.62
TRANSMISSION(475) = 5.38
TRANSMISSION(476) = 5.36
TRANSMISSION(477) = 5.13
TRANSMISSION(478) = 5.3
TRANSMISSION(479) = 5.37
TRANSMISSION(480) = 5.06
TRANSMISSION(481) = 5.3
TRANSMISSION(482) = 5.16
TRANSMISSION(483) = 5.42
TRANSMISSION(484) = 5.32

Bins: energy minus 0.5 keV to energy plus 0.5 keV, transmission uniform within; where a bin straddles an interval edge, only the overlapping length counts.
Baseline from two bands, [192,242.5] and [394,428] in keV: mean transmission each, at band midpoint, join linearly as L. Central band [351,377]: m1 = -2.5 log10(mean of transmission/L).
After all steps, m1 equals 0.15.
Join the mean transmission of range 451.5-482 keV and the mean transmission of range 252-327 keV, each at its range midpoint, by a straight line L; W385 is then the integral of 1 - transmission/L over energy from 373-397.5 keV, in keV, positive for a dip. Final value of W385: 9.2 keV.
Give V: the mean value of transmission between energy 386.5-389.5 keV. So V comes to 3.67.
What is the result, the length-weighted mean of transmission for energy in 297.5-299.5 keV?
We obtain 6.78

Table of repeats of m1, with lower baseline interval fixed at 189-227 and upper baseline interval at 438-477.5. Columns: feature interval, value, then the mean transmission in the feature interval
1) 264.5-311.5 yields -0.20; 7.14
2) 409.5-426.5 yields 0.04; 5.22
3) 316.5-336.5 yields -0.15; 6.66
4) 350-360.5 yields 0.15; 4.93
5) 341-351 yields 0.12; 5.12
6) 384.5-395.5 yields 0.42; 3.76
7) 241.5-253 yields -0.08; 6.61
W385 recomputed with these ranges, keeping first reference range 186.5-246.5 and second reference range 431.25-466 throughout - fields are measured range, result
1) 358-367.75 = 1.5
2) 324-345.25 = -1.1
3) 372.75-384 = 3.5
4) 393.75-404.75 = 2.4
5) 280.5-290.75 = -1.7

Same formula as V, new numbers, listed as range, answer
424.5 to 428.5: 5.31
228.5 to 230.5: 7.1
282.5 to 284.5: 6.88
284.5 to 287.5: 6.95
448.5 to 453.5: 5.33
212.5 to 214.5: 6.43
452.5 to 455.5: 5.14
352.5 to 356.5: 5.06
